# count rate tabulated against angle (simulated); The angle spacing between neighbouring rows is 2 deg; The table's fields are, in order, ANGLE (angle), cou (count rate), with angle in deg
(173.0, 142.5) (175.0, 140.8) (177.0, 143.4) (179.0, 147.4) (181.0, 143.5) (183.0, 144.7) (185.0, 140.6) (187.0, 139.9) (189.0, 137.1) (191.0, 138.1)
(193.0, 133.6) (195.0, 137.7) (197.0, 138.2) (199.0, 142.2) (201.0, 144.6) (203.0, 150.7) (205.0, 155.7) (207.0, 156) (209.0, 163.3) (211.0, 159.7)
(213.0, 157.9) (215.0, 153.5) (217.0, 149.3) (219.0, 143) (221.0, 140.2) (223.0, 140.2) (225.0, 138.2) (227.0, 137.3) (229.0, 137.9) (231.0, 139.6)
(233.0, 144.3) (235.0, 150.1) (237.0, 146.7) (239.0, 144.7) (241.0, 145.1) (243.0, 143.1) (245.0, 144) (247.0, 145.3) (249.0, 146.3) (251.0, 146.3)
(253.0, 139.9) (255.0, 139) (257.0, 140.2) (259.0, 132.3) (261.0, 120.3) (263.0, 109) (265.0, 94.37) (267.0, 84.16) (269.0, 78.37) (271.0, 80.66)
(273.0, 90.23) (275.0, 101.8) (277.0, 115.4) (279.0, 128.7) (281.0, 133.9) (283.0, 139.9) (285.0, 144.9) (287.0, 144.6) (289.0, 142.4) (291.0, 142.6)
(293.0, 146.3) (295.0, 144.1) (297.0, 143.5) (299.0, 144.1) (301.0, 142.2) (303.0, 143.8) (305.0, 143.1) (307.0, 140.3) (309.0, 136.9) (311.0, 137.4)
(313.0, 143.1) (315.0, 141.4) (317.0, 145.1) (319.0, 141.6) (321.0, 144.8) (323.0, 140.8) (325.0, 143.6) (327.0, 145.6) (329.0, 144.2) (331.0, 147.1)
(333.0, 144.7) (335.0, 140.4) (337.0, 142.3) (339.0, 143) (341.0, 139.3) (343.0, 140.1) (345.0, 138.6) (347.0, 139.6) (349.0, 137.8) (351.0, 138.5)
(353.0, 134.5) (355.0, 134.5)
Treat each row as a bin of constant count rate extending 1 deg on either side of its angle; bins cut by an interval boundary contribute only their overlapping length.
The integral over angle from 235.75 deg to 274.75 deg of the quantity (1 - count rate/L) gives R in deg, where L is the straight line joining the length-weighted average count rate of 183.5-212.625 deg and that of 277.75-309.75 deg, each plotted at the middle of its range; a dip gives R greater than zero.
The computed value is 5.1 deg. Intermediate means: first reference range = 146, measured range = 124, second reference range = 141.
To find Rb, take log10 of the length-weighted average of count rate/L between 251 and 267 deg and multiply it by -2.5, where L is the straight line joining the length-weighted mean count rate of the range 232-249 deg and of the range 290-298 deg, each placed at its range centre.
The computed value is 0.172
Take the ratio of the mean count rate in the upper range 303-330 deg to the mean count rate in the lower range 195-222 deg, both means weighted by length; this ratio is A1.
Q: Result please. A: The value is 0.95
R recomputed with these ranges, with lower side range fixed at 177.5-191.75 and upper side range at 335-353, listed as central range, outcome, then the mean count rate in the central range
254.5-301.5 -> 5.5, 124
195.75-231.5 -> -1.5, 147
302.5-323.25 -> -0.2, 142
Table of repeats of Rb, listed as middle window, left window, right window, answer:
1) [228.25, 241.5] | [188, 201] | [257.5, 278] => -0.217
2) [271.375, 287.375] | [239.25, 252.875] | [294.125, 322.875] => 0.171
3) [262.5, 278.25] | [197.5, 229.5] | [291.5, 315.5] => 0.462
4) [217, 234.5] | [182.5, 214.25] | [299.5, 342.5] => 0.035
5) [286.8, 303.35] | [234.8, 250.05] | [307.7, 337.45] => -0.001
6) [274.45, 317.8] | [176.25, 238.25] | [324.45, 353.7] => 0.029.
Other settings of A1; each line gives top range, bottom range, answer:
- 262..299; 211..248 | 0.83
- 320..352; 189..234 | 0.98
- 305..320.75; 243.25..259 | 0.99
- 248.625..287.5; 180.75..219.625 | 0.82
